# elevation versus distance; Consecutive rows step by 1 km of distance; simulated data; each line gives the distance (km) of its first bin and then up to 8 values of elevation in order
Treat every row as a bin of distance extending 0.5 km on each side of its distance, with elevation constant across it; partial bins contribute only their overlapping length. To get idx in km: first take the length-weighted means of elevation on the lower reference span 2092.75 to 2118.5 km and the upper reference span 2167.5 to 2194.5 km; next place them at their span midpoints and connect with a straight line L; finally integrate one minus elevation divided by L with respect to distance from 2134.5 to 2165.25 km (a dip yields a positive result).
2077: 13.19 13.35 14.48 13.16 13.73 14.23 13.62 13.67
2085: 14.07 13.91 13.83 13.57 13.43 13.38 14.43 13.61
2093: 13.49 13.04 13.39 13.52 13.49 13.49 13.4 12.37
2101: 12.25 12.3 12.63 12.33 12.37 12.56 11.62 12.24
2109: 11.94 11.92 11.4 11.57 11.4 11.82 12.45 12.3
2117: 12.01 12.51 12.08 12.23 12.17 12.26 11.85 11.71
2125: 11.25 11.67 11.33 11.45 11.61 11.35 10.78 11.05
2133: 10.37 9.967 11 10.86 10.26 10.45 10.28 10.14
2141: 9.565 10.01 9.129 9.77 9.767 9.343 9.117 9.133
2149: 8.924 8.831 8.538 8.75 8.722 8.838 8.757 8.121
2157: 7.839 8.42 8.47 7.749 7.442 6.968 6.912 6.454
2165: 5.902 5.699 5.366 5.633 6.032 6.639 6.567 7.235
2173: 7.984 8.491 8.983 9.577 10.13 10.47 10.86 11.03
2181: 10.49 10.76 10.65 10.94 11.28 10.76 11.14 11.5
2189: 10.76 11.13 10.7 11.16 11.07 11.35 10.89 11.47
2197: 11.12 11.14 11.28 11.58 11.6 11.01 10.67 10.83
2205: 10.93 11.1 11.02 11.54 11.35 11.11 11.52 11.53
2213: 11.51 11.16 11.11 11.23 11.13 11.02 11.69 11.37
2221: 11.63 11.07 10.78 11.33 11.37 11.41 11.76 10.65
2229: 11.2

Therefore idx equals 5.7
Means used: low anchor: 12.4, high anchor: 9.75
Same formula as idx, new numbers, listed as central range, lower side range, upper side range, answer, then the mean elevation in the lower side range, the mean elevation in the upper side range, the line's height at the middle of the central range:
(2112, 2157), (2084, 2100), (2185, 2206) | 7.4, 13.6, 11.1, 12.6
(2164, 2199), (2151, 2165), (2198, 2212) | 0.4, 7.9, 11.2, 9.55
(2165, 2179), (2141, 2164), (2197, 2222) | 2.8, 8.59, 11.2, 9.5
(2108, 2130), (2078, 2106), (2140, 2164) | -1.2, 13.4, 8.64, 11.2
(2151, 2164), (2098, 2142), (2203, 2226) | 3.9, 11.6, 11.2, 11.5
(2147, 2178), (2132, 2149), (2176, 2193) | 7.6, 9.95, 10.8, 10.4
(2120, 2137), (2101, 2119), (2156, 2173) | -1.6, 12.1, 6.9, 10.3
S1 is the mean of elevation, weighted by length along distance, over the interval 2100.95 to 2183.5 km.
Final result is 9.96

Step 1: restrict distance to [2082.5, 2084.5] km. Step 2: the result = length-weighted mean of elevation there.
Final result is 13.6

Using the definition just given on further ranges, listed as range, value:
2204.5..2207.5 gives 11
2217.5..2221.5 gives 11.4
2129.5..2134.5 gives 10.7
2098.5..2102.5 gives 12.6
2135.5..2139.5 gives 10.5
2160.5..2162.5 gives 7.21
